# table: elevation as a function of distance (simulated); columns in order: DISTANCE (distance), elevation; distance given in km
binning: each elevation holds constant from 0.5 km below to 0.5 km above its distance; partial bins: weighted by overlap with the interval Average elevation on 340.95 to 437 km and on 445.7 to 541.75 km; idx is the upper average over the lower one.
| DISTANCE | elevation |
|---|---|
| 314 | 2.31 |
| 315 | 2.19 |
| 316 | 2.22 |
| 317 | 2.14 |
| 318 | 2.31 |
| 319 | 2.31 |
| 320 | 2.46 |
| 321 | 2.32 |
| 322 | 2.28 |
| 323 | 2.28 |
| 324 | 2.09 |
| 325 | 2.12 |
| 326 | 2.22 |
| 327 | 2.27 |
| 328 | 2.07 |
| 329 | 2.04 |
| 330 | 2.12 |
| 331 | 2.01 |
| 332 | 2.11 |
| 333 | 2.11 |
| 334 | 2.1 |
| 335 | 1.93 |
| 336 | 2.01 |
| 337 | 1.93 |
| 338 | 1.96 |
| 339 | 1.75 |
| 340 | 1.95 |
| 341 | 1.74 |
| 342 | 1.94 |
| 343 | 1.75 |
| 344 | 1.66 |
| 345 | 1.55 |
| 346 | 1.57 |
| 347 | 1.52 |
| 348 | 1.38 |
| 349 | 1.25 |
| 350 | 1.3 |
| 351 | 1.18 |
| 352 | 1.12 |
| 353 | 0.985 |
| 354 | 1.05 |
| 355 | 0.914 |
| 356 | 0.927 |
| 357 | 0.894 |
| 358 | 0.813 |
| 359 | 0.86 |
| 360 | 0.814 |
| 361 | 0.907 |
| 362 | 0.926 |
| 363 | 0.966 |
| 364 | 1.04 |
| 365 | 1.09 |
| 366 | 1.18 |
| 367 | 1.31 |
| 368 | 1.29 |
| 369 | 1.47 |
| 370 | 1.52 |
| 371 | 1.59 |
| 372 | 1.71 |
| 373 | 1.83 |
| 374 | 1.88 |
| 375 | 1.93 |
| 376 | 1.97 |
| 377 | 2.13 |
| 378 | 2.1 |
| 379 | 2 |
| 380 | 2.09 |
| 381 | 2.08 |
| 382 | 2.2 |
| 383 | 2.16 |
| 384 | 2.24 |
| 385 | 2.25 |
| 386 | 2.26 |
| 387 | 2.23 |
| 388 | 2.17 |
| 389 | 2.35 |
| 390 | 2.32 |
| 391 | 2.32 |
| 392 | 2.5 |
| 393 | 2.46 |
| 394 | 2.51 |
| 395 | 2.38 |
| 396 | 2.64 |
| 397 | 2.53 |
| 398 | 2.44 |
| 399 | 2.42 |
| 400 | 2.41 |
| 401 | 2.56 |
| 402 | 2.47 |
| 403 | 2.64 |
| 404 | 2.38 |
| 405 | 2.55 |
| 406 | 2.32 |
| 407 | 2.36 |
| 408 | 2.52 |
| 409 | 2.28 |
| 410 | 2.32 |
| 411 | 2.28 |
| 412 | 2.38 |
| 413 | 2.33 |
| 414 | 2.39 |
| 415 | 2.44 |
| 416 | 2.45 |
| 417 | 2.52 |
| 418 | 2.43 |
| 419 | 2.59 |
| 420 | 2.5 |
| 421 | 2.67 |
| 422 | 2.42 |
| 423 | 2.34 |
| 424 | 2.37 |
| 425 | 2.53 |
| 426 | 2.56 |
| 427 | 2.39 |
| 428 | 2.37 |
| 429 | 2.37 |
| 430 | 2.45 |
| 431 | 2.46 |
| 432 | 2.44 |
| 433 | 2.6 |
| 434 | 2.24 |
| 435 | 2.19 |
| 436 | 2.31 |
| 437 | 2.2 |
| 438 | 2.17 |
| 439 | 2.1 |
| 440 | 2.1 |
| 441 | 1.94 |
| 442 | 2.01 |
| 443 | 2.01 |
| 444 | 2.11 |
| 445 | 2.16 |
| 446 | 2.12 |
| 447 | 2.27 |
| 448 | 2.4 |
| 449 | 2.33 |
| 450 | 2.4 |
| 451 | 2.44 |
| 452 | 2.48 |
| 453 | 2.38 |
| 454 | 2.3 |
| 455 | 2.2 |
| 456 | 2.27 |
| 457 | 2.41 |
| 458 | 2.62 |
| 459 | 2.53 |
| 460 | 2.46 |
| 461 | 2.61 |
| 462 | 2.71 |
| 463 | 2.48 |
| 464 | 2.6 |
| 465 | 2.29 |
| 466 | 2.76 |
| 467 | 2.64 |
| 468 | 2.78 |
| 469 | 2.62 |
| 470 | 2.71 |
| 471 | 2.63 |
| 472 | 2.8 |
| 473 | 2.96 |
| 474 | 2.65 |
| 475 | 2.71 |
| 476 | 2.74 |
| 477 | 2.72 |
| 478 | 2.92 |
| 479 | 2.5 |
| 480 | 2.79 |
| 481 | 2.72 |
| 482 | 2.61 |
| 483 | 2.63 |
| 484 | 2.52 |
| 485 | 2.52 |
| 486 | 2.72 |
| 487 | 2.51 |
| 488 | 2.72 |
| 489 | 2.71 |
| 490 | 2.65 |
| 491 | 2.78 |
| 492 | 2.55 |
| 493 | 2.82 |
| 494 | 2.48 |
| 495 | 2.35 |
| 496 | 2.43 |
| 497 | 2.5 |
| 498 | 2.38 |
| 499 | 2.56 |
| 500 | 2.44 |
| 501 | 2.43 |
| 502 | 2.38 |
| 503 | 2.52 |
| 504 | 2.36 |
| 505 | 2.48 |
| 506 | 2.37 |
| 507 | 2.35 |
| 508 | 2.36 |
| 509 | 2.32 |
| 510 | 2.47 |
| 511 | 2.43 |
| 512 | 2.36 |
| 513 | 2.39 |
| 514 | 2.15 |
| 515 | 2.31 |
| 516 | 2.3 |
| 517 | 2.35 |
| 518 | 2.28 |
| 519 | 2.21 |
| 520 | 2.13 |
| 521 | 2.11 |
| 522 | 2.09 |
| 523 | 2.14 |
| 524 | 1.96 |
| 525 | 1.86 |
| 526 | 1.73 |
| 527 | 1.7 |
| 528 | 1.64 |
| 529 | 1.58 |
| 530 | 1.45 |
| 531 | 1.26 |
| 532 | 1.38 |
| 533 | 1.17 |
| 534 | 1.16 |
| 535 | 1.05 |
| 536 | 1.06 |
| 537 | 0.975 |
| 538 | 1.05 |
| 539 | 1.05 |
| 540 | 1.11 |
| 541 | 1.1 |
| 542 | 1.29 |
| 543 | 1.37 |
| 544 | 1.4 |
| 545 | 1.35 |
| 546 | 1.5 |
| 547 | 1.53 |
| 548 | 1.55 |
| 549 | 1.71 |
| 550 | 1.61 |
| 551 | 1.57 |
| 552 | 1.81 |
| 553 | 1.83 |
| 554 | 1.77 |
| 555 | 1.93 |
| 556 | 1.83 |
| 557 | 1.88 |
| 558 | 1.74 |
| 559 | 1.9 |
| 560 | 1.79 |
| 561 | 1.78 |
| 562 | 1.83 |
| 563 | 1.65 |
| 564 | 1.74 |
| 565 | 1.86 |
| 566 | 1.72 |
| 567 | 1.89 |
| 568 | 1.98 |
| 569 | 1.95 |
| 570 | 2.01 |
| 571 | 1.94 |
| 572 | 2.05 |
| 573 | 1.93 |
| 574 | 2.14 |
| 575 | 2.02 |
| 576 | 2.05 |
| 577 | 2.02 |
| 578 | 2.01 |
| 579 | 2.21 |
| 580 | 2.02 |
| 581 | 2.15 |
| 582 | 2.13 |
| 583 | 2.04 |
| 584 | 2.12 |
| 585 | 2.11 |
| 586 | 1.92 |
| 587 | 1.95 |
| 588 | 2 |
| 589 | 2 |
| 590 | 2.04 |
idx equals 1.14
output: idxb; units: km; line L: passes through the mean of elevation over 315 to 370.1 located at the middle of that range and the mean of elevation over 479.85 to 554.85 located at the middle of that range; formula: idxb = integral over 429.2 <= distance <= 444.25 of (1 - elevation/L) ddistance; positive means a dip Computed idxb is -3.1 km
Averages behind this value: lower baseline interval 1.64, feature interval 2.23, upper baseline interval 2.03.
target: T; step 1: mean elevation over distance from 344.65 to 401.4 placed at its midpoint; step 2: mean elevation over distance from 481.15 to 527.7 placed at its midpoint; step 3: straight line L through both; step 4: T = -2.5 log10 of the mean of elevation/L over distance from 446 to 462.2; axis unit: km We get -0.13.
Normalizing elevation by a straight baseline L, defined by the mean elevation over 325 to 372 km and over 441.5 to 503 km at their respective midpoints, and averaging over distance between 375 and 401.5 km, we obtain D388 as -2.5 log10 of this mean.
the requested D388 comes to -0.24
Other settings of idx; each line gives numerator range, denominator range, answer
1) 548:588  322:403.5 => 1.04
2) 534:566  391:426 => 0.63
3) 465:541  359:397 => 1.21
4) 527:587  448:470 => 0.68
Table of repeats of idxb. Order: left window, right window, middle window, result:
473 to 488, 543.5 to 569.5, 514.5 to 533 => 2.18 km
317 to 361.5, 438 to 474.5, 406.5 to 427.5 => -2.41 km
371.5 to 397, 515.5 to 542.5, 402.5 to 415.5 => -1.90 km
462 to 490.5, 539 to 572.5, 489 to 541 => 4.10 km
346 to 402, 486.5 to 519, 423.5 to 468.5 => -4.89 km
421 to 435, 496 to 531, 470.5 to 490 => -3.41 km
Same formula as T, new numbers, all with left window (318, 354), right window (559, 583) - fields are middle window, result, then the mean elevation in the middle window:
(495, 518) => -0.233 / 2.39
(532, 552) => 0.427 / 1.31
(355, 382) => 0.287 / 1.44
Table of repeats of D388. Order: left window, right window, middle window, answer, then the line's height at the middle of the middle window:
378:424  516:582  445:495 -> -0.23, 2.07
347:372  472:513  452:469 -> -0.13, 2.22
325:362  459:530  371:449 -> -0.18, 1.96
